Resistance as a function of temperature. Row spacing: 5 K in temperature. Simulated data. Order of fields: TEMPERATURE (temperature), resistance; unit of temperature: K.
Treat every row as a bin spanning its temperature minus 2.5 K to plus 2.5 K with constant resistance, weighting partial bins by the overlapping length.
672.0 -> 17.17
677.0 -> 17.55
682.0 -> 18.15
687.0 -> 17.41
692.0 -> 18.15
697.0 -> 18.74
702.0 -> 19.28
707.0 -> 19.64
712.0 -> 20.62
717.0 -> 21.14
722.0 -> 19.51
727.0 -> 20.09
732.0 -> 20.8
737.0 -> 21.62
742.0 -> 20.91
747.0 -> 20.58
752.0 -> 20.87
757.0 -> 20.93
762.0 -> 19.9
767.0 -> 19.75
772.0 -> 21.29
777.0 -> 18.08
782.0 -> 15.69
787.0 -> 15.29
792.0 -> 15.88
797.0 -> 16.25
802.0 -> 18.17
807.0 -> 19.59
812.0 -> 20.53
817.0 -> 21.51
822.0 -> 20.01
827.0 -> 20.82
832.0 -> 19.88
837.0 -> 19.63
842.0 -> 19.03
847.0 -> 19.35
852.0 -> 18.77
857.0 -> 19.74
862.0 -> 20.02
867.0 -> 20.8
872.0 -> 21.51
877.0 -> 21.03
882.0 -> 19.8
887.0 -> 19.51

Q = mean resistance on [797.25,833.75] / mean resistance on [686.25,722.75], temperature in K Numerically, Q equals 1.02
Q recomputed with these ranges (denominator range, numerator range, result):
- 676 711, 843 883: 1.08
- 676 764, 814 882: 1.02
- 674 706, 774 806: 0.92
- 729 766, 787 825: 0.90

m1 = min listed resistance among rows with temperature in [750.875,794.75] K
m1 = 15.29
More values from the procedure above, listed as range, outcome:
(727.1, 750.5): 20.58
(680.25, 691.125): 17.41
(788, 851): 15.88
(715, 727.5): 19.51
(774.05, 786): 15.69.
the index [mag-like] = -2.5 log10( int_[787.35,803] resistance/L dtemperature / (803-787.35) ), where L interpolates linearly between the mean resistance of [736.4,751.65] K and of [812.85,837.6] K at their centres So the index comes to 0.25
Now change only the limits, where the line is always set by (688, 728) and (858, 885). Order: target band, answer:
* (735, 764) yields -0.05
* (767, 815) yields 0.12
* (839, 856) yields 0.07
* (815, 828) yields -0.03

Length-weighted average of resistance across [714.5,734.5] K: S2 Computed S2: 20.4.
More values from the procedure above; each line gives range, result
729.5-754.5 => 21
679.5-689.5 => 17.8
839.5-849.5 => 19.2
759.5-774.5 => 20.3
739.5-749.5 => 20.7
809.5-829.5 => 20.7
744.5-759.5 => 20.8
